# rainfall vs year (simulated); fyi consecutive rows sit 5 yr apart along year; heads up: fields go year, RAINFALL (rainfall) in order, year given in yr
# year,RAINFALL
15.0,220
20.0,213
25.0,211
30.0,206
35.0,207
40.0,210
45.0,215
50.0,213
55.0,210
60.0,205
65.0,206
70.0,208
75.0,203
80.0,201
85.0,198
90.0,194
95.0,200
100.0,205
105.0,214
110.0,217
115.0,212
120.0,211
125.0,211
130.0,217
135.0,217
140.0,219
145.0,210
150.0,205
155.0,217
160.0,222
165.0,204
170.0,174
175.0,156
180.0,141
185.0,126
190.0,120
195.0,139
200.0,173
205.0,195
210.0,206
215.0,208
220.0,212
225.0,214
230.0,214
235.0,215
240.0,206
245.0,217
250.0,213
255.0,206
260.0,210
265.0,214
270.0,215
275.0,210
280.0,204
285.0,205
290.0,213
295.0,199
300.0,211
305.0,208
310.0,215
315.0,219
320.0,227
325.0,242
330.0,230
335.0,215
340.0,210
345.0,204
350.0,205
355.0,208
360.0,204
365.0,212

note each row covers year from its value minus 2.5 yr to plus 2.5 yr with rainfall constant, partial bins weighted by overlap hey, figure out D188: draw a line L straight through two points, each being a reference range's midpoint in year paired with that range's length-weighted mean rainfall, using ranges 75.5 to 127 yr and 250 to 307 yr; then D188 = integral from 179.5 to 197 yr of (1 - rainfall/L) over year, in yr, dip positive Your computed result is 6.5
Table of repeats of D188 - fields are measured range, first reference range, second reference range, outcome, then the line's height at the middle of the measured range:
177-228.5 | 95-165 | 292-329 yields 9.8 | 215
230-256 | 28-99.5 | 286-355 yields 0.0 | 212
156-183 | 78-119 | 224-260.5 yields 3.6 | 209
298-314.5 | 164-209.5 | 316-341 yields 0.2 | 215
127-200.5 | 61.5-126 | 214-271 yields 9.0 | 209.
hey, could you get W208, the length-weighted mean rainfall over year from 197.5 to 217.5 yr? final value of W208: 196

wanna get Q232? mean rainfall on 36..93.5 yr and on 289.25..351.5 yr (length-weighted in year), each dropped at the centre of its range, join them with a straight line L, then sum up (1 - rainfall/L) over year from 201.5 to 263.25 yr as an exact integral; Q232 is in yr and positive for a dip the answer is 0.9 yr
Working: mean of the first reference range 206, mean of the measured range 209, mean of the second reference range 215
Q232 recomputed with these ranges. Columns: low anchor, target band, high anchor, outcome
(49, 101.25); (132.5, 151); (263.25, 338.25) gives -0.6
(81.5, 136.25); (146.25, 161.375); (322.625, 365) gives -0.3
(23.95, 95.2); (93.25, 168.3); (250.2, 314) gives -1.7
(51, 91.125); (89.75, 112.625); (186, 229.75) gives -0.9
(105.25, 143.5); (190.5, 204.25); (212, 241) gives 3.7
